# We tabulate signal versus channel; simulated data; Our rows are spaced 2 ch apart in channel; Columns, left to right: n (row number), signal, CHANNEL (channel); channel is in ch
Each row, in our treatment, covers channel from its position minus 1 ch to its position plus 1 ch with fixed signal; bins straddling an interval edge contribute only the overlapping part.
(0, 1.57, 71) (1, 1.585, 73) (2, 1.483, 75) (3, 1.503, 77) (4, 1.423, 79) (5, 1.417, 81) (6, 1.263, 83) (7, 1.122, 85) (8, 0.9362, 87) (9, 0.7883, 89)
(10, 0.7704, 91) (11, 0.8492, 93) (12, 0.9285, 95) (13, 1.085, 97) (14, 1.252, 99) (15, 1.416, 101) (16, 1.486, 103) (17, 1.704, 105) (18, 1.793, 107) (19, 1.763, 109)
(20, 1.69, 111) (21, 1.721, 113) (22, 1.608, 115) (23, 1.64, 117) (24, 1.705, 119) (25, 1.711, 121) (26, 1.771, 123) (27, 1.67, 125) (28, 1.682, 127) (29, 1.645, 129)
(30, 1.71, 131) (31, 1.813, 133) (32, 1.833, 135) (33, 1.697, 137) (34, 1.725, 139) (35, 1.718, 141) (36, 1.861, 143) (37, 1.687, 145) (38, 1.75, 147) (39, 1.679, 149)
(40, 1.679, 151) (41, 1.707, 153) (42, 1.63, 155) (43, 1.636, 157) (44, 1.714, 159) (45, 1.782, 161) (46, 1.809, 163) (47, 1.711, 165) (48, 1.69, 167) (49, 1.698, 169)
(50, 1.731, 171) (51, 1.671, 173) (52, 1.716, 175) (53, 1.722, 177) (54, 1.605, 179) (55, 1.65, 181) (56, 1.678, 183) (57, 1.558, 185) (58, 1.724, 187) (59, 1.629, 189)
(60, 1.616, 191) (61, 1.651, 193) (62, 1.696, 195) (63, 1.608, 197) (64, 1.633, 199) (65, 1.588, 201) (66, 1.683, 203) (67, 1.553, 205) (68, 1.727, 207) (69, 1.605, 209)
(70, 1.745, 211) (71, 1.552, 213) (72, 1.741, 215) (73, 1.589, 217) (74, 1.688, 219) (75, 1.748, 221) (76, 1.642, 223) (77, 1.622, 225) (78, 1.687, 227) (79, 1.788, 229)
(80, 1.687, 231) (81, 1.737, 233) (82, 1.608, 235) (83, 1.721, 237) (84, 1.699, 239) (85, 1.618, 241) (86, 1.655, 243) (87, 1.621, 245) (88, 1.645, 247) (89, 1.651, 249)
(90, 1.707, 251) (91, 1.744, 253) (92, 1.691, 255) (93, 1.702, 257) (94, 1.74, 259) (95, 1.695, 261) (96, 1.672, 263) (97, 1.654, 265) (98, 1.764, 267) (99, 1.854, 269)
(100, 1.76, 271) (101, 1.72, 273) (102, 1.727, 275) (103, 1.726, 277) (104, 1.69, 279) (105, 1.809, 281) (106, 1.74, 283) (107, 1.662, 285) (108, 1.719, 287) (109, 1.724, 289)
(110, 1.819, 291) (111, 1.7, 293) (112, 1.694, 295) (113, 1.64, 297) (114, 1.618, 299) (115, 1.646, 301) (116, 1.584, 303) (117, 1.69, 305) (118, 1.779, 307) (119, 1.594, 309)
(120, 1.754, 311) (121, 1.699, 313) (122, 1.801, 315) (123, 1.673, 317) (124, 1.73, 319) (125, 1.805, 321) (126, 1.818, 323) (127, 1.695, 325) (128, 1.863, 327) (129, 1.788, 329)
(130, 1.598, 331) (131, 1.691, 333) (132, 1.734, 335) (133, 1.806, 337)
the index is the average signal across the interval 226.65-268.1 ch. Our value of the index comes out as 1.69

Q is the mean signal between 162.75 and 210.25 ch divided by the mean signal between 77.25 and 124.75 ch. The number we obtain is 1.2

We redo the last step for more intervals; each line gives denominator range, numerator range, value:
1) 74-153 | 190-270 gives 1.11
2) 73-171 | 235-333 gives 1.10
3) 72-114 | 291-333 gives 1.28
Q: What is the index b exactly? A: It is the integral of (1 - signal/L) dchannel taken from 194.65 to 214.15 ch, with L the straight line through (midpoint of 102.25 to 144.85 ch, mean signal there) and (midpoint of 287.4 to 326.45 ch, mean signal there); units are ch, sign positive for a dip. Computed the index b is 0.8 ch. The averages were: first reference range 1.71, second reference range 1.71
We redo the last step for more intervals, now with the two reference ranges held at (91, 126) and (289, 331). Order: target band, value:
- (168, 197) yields -1.6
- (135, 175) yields -4.4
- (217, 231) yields -0.6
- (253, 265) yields -0.3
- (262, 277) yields -0.6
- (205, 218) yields -0.3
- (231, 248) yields -0.3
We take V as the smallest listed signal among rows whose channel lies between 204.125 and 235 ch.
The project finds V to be 1.552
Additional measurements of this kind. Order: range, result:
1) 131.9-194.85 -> 1.558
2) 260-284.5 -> 1.654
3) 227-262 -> 1.608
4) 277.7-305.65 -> 1.584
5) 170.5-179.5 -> 1.605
